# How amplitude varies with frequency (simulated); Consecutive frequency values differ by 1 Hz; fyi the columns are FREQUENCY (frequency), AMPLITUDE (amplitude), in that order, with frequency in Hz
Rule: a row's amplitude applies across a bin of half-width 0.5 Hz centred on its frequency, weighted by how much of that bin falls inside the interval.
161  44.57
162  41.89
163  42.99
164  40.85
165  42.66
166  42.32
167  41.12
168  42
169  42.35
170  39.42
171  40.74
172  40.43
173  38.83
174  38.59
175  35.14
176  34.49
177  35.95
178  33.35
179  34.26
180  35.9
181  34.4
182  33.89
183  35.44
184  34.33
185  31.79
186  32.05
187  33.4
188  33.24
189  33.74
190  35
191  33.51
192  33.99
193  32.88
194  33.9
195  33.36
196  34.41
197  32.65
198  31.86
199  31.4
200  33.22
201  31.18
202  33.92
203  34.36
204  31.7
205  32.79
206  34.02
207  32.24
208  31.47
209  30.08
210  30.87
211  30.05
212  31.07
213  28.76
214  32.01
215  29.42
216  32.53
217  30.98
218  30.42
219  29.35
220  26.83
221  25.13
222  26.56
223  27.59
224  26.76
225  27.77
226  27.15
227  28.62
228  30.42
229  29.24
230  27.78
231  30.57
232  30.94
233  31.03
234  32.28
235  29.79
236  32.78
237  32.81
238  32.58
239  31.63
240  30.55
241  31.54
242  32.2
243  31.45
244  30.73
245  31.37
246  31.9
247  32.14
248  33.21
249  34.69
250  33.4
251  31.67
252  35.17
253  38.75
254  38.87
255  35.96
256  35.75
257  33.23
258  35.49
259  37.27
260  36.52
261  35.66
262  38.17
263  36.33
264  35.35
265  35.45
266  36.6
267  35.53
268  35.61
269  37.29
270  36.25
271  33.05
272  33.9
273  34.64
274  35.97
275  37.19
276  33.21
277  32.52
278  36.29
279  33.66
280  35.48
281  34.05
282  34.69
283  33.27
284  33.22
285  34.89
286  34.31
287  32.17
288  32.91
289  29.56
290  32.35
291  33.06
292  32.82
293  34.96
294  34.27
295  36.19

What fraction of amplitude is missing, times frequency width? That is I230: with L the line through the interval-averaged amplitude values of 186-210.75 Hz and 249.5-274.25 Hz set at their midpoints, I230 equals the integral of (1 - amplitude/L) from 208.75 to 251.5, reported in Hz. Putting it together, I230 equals 4.8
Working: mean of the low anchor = 32.8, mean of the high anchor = 35.7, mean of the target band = 30.4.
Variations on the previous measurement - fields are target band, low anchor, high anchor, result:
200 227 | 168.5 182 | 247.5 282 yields 4.6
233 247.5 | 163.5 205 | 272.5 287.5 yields 1.3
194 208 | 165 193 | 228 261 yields 0.9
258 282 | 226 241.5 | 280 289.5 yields -2.1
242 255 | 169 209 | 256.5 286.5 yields 0.5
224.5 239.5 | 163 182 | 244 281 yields 2.4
